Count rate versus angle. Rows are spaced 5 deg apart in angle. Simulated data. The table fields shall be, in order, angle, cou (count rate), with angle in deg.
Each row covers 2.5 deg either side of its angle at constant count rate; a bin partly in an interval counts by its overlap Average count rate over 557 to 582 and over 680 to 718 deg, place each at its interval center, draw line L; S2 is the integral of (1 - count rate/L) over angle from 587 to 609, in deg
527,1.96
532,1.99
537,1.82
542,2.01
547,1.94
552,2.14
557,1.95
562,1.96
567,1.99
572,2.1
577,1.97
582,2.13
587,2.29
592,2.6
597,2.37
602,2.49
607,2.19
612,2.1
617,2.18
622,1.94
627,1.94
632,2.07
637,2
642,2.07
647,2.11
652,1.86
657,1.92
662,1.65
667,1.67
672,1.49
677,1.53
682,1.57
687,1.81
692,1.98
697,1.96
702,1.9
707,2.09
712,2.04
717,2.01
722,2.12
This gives -4.5 deg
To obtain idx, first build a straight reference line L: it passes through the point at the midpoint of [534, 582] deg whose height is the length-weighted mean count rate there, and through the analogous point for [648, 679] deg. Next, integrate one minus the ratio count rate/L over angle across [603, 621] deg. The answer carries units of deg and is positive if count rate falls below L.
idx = -3.1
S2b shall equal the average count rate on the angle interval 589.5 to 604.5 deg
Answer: 2.49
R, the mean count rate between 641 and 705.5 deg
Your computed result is 1.81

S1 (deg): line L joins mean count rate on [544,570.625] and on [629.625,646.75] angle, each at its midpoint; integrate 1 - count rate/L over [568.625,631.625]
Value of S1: -4.8 deg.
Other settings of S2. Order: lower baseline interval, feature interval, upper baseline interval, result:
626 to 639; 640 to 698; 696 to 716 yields 6.1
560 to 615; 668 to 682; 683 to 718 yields 3.3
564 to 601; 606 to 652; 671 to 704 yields -0.9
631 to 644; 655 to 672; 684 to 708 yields 2.5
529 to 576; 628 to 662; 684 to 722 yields 0.1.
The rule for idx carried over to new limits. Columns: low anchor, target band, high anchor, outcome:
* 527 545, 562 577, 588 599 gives 1.5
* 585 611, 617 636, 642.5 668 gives 1.0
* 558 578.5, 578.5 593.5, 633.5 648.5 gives -2.1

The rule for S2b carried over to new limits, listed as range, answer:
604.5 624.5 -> 2.1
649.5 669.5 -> 1.77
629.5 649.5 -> 2.06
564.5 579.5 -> 2.02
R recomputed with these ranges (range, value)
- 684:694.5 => 1.88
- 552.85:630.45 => 2.15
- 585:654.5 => 2.16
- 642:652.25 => 2.03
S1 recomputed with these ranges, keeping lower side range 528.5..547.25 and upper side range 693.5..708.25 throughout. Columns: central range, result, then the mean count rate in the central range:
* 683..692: 0.70 deg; 1.82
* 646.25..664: 0.86 deg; 1.87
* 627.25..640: -0.38 deg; 2.02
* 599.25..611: -2.14 deg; 2.31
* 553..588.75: -1.96 deg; 2.05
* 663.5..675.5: 2.35 deg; 1.58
